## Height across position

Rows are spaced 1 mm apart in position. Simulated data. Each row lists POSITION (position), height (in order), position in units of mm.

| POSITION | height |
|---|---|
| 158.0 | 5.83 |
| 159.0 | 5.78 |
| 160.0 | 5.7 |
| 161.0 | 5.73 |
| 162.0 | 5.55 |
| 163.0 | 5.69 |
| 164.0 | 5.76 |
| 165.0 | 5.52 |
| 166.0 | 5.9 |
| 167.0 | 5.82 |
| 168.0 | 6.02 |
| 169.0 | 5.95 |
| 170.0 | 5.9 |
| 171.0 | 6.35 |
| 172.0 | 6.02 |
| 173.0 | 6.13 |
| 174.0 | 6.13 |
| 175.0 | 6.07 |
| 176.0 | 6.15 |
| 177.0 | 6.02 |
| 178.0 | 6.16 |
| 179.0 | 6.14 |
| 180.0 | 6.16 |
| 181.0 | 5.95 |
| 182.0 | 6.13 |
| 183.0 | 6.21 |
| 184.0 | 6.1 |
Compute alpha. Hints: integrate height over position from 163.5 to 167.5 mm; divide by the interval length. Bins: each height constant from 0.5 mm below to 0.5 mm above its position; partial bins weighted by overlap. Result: 5.75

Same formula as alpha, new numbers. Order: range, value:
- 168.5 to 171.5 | 6.07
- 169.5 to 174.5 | 6.11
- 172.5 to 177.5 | 6.1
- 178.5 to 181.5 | 6.08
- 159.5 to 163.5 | 5.67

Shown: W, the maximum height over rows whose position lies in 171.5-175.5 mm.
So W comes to 6.13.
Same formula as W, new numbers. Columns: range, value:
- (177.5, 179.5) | 6.16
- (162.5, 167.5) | 5.9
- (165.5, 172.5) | 6.35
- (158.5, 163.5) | 5.78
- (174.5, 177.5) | 6.15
